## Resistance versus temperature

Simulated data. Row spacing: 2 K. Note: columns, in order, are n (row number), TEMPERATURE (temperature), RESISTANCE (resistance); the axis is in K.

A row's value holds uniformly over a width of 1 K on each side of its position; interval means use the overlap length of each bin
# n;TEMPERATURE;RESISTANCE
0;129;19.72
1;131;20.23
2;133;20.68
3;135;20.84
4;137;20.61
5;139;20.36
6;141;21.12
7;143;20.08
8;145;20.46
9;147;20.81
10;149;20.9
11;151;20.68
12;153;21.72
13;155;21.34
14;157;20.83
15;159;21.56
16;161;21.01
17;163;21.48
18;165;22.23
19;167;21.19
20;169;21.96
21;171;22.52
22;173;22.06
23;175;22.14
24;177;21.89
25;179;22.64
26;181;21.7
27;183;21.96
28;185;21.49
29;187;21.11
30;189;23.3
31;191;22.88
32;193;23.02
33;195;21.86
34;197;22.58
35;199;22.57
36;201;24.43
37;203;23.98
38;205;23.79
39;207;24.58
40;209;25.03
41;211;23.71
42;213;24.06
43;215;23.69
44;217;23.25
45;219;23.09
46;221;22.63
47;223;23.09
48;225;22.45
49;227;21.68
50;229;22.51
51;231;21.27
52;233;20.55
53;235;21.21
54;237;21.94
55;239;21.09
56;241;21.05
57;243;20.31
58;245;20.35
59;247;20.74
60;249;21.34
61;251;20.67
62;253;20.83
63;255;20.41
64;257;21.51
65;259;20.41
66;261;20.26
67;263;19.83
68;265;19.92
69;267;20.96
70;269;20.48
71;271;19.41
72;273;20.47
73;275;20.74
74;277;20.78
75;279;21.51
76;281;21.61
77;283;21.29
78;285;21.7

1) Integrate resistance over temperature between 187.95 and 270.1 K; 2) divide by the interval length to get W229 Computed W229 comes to 22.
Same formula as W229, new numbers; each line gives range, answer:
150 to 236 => 22.4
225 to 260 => 21.1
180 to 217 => 23.1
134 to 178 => 21.3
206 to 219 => 24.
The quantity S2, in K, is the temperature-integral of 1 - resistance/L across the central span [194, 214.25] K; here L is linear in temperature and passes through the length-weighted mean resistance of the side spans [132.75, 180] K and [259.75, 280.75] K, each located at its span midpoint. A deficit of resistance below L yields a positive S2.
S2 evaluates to -2.6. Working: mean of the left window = 21.3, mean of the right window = 20.5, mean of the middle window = 23.7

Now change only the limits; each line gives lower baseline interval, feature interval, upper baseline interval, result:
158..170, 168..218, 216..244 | -2.7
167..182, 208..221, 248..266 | -1.4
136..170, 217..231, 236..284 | -1.1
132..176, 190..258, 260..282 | -4.8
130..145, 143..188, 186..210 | 0.6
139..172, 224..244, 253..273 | -0.8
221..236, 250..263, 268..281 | 0.3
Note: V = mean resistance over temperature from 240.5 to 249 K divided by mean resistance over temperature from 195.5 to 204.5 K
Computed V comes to 0.89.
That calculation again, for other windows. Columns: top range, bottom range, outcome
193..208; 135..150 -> 1.13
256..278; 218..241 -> 0.93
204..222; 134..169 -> 1.13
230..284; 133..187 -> 0.97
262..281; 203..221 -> 0.86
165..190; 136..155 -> 1.06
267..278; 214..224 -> 0.88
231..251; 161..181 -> 0.95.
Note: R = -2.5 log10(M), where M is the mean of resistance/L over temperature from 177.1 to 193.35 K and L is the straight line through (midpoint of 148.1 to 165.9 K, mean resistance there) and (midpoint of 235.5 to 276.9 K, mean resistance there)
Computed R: -0.05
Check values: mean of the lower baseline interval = 21.3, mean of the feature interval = 22.2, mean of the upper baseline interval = 20.6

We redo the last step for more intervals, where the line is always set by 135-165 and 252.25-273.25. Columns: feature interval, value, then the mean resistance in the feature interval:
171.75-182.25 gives -0.06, 22.1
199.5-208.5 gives -0.17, 24.2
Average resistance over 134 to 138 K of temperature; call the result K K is 20.7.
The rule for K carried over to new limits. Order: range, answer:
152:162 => 21.3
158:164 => 21.3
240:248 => 20.6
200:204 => 24.2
